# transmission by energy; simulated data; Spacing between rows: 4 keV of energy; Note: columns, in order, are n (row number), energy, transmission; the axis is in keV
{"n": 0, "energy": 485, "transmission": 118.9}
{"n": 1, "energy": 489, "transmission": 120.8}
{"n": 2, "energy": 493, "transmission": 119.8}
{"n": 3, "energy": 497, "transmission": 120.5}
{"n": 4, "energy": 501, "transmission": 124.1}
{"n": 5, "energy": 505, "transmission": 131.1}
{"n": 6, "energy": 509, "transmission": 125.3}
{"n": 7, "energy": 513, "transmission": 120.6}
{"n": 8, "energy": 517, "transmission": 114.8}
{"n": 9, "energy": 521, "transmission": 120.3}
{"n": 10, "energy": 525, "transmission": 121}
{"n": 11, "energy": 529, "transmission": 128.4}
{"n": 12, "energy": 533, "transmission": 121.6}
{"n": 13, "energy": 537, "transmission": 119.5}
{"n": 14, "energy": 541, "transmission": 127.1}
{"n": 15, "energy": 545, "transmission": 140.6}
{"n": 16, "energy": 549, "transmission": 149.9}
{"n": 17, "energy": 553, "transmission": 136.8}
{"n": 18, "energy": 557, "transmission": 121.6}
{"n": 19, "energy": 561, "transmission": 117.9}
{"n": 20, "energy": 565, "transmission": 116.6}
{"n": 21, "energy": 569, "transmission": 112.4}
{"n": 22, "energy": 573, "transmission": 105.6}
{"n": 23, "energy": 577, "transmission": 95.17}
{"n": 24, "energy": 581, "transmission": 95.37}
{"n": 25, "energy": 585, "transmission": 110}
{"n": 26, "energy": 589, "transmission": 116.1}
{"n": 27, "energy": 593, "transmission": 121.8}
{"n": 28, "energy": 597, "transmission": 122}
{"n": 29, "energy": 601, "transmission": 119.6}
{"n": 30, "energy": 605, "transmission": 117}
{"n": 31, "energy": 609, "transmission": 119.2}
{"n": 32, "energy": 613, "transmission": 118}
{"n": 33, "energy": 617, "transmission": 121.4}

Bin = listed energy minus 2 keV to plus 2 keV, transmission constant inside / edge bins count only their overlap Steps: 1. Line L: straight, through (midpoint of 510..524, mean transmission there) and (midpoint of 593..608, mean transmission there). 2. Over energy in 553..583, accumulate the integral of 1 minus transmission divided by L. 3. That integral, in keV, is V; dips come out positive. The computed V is 2.1 keV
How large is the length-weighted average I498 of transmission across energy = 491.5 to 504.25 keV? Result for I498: 122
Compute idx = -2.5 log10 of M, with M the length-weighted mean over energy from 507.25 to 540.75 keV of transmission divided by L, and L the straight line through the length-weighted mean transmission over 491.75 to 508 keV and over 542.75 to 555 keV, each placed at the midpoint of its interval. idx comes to 0.10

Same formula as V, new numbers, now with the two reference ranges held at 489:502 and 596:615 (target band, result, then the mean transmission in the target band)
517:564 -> -2.59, 127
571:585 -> 2.25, 100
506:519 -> -0.03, 121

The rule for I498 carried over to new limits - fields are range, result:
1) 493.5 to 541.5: 123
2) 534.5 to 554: 134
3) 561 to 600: 111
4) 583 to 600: 118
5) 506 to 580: 122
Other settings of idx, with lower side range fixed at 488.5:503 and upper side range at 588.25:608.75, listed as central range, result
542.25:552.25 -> -0.185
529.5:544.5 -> -0.040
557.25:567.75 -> 0.023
